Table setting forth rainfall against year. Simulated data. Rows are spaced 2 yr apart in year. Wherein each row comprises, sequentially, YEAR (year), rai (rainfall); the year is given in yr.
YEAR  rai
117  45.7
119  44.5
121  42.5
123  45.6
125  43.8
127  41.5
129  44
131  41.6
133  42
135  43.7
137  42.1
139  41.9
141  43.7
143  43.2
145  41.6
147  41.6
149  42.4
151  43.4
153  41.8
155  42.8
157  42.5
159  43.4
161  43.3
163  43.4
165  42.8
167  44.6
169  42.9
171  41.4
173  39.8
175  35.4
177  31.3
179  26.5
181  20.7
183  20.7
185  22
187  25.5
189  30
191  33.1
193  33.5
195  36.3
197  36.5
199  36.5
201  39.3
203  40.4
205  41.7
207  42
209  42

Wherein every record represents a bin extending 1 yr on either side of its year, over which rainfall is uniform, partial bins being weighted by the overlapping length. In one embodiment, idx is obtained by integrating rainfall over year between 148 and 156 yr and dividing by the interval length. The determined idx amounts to 42.6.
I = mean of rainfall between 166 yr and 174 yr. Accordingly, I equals 42.2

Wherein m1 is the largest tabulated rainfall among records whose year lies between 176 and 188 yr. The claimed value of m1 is 31.3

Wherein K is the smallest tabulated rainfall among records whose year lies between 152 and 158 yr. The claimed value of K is 41.8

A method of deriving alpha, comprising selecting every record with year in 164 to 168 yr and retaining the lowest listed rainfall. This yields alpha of 42.8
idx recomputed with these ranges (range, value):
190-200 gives 35.2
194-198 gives 36.4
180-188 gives 22.2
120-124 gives 44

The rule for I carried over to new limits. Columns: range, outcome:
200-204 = 39.8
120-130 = 43.5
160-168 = 43.5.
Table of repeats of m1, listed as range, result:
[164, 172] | 44.6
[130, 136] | 43.7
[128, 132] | 44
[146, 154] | 43.4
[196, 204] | 40.4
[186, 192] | 33.1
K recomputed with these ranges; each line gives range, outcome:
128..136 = 41.6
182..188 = 20.7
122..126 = 43.8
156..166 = 42.5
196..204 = 36.5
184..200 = 22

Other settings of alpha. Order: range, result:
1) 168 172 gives 41.4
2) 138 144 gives 41.9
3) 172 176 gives 35.4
